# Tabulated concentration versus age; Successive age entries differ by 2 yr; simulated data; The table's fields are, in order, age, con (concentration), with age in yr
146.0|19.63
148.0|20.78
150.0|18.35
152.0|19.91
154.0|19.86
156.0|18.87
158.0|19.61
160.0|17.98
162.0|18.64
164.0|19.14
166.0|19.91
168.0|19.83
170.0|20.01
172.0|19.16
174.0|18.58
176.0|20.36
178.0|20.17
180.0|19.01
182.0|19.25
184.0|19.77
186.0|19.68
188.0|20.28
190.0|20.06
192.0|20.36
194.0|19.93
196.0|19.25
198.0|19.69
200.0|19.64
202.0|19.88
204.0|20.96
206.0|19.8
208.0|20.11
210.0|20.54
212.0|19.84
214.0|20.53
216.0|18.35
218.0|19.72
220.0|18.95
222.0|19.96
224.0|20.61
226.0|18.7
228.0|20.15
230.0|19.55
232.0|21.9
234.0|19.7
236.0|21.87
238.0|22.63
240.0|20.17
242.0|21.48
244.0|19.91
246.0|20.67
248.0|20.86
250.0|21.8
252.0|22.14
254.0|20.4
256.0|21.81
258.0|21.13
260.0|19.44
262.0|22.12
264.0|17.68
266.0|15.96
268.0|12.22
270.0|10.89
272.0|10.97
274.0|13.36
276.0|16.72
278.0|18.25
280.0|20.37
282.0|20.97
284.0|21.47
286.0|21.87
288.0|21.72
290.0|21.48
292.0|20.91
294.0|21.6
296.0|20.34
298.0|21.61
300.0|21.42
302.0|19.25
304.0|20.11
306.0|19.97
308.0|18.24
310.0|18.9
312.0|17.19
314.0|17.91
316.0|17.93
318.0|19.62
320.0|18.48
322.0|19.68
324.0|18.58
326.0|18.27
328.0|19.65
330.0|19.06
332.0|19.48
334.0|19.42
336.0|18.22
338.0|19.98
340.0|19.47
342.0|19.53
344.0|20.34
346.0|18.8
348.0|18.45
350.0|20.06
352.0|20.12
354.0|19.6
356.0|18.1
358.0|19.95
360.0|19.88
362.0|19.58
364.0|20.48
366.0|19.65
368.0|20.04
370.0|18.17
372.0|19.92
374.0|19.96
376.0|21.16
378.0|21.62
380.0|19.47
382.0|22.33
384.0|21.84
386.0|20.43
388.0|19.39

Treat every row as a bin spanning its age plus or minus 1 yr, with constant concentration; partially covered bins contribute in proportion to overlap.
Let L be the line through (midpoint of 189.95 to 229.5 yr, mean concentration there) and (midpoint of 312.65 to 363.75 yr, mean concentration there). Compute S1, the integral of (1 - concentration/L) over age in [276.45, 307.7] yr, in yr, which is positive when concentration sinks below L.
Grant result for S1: -1.91 yr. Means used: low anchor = 19.8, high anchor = 19.2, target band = 20.6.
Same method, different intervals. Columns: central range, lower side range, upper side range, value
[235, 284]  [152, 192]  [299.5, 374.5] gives 1.1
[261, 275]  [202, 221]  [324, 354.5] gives 3.5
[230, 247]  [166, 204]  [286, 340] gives -1.1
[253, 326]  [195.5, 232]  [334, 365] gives 2.8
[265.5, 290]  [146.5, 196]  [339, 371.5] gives 2.8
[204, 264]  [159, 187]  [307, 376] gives -3.5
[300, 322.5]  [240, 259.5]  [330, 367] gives 1.3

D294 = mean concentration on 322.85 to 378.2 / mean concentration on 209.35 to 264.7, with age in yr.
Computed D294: 1.0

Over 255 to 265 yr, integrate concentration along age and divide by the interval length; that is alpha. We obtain 20.4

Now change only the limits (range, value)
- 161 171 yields 19.5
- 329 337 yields 19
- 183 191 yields 19.9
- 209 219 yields 19.8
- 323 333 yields 19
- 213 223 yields 19.5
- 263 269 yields 15.3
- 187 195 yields 20.2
